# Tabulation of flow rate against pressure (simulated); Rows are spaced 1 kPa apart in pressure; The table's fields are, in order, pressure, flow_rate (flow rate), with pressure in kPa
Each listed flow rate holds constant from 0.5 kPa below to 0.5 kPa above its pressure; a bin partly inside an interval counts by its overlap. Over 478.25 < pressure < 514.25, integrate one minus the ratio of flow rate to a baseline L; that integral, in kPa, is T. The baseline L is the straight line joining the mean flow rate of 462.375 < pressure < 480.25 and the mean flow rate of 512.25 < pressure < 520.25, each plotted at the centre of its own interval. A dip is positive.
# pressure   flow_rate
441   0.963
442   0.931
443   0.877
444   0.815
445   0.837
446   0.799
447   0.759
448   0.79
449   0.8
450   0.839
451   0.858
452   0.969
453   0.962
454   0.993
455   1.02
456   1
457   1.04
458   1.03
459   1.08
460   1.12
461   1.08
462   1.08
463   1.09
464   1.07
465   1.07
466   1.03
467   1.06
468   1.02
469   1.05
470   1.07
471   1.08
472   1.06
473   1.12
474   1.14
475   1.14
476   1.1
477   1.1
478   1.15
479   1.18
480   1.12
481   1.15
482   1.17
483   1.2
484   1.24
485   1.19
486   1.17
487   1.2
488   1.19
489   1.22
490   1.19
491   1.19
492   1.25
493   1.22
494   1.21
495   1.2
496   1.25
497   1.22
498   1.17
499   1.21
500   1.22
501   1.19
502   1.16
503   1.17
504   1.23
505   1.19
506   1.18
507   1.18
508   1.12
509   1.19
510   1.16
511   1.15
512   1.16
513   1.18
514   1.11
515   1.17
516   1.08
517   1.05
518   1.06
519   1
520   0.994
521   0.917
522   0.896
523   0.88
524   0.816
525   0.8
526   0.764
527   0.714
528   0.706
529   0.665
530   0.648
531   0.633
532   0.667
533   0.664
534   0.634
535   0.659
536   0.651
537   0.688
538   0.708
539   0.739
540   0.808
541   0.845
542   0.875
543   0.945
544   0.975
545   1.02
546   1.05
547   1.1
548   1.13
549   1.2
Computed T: -3.28 kPa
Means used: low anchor 1.09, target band 1.19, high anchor 1.09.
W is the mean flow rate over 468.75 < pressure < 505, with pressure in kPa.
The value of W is 1.17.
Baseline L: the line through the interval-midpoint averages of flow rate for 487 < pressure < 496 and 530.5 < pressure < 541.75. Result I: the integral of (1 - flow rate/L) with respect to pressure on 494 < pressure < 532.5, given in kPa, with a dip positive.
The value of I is -2.4 kPa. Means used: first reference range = 1.21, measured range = 1.03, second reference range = 0.704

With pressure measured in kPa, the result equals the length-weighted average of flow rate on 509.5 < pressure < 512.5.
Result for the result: 1.16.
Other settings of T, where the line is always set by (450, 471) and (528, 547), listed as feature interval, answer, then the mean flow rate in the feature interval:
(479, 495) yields -4.25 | 1.19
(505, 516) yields -3.70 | 1.16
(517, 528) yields -0.73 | 0.884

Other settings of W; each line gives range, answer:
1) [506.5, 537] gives 0.907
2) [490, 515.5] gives 1.19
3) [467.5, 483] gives 1.11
